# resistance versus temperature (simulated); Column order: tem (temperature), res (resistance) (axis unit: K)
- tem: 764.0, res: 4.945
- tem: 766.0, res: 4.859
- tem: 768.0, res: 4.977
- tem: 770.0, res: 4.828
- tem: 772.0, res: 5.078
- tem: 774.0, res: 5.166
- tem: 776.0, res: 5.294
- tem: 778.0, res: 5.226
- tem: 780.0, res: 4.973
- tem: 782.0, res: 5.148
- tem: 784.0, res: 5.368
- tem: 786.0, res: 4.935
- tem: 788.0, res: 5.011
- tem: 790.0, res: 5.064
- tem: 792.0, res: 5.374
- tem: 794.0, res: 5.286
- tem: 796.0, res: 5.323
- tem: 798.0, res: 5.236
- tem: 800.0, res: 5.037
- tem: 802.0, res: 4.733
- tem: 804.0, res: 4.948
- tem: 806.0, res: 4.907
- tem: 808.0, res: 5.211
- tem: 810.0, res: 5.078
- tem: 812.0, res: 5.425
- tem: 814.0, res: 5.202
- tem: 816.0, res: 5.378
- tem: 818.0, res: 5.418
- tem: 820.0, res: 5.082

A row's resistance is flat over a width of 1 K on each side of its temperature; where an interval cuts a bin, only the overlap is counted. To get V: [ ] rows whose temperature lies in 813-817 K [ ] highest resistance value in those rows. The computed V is 5.378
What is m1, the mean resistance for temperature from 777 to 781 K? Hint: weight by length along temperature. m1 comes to 5.1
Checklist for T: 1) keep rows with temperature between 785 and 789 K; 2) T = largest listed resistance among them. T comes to 5.011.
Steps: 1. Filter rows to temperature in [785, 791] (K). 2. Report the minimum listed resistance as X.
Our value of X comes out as 4.935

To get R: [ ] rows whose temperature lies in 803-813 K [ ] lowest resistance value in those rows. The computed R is 4.907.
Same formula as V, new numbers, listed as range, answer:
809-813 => 5.425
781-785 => 5.368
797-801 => 5.236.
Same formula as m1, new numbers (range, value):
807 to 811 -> 5.14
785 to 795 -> 5.13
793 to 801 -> 5.22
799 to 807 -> 4.91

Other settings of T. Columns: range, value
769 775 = 5.166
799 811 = 5.211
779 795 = 5.374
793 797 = 5.323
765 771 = 4.977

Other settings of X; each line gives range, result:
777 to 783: 4.973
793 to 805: 4.733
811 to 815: 5.202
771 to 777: 5.078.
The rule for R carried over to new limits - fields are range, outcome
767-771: 4.828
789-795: 5.064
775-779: 5.226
